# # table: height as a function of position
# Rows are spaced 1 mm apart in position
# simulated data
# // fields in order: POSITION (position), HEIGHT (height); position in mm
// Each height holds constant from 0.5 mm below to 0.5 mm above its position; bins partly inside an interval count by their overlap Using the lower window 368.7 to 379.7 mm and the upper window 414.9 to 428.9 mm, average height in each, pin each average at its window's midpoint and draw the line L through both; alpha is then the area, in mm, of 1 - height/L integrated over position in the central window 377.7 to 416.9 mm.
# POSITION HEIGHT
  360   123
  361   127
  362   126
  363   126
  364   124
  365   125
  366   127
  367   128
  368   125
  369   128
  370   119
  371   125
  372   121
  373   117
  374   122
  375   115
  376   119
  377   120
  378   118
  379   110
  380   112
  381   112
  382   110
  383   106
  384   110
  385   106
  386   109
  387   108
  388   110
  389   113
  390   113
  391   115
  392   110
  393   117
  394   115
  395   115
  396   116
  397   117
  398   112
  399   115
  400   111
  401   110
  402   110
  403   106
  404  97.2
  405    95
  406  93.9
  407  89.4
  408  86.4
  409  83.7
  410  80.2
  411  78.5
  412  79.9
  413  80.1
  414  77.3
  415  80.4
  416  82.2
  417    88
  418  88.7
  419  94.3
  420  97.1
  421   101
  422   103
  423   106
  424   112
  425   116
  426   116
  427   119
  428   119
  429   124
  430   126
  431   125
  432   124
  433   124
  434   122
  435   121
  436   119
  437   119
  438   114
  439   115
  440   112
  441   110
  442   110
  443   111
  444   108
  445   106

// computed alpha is 3.1 mm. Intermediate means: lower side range 119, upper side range 103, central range 103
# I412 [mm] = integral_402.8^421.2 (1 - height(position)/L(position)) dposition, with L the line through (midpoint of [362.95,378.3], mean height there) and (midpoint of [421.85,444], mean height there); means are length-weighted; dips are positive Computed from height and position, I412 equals 4.8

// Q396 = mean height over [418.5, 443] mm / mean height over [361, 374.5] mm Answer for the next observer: 0.9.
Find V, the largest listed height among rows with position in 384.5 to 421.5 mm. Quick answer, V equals 117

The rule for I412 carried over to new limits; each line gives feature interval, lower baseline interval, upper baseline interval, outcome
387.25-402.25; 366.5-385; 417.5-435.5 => 0.3 mm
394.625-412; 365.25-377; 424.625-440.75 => 3.0 mm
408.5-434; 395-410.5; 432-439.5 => 2.5 mm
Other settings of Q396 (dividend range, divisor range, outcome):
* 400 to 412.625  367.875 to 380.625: 0.78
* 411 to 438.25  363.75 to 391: 0.91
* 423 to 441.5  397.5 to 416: 1.27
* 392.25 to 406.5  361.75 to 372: 0.87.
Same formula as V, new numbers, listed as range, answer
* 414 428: 119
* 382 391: 115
